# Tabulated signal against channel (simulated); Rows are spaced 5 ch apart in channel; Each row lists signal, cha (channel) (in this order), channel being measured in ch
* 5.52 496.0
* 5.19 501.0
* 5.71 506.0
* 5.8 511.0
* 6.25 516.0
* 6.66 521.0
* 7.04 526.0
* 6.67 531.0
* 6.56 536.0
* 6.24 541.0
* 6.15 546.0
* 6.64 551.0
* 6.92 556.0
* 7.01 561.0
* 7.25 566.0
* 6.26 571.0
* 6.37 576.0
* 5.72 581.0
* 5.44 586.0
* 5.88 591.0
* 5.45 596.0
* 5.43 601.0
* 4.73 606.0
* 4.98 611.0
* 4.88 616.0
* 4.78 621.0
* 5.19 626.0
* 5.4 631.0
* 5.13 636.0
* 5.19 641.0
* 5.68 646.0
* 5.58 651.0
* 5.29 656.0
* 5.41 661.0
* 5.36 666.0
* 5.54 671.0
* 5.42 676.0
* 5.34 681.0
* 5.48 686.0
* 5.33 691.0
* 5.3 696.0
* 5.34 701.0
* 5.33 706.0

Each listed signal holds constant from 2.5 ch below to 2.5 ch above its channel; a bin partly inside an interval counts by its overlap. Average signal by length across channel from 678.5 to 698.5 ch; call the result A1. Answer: 5.36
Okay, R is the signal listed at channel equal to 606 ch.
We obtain 4.73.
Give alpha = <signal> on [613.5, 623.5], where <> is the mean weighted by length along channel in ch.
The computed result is 4.83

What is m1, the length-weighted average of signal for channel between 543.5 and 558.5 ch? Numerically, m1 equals 6.57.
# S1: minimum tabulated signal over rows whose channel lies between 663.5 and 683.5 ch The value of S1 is 5.34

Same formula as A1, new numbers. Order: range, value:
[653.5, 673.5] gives 5.4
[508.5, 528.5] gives 6.44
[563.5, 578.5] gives 6.63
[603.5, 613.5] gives 4.86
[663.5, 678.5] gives 5.44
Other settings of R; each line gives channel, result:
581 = 5.72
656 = 5.29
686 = 5.48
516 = 6.25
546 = 6.15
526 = 7.04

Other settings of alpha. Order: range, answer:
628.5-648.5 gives 5.35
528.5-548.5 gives 6.4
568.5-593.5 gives 5.93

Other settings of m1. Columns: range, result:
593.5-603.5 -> 5.44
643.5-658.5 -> 5.52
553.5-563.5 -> 6.97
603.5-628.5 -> 4.91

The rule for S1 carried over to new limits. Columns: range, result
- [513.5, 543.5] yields 6.24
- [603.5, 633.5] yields 4.73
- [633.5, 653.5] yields 5.13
